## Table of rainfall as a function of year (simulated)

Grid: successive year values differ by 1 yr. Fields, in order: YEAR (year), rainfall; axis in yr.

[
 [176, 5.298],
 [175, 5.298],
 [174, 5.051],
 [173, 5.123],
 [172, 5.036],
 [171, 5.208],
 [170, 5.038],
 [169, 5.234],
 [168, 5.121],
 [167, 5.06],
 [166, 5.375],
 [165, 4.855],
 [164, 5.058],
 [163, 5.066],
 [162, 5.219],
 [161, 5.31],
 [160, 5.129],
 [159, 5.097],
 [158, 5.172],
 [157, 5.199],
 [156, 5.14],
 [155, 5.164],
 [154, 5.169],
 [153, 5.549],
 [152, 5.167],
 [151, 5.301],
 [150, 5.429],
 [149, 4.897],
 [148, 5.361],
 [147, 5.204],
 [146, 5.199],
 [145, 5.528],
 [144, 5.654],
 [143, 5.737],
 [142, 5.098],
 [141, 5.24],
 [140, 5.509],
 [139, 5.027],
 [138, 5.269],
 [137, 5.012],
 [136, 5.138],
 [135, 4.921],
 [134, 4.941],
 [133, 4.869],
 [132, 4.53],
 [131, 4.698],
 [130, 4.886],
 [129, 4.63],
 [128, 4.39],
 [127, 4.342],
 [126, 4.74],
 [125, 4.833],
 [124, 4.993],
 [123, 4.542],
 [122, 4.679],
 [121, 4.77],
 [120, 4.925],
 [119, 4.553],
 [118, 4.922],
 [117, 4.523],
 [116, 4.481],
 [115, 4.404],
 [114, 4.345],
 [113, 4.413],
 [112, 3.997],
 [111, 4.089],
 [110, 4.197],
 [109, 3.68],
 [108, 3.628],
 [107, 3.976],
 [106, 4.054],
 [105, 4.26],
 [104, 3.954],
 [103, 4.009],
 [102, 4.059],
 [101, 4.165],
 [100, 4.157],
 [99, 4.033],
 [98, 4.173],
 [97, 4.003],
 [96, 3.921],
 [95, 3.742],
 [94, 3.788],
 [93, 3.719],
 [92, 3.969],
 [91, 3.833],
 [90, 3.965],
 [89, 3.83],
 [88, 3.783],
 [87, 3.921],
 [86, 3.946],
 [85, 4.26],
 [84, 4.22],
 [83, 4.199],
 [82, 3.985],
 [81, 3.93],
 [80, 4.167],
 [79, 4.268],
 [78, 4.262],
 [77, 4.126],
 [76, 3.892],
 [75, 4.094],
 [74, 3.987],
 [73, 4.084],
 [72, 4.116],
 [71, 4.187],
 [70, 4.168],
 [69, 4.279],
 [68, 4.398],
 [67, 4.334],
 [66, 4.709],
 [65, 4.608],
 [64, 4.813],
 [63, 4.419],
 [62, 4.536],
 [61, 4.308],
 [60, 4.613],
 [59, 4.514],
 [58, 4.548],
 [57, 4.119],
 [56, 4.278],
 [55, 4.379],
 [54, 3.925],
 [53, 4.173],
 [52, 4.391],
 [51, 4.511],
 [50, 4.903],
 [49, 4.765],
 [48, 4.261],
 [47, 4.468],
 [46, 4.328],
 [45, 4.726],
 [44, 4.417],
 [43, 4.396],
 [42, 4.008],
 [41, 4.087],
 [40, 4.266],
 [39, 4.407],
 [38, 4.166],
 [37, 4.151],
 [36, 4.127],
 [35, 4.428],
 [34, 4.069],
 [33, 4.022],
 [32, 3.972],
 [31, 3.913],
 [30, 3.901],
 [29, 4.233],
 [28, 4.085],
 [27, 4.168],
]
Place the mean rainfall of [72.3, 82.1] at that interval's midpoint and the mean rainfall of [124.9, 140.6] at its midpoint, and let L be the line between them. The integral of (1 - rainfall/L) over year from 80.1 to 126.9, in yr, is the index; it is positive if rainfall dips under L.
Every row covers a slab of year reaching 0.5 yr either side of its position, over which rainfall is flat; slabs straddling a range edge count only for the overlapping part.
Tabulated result 2.8 yr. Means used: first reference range 4.08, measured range 4.19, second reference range 4.86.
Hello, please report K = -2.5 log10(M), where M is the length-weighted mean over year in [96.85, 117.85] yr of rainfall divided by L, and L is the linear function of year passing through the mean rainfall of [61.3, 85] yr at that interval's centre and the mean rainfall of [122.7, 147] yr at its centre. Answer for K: 0.13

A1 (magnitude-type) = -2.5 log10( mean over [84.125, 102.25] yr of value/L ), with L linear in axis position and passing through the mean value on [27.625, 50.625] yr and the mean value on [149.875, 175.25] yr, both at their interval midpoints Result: 0.18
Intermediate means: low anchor 4.27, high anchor 5.17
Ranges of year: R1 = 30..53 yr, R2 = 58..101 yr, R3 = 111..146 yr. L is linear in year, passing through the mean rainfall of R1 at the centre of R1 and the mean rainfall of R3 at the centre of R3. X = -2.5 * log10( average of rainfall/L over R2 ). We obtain 0.09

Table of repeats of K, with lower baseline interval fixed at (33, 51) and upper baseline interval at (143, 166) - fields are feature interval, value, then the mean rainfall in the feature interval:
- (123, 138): 0.06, 4.79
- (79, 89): 0.16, 4.05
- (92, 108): 0.20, 3.99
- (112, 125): 0.08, 4.61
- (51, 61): 0.03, 4.33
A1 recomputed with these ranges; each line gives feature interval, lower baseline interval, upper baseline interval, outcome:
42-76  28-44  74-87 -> -0.06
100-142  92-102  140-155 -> 0.02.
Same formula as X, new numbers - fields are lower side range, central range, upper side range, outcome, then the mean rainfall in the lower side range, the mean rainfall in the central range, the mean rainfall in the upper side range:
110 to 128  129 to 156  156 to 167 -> -0.062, 4.55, 5.16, 5.14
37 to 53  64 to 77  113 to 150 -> 0.071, 4.39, 4.26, 4.91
